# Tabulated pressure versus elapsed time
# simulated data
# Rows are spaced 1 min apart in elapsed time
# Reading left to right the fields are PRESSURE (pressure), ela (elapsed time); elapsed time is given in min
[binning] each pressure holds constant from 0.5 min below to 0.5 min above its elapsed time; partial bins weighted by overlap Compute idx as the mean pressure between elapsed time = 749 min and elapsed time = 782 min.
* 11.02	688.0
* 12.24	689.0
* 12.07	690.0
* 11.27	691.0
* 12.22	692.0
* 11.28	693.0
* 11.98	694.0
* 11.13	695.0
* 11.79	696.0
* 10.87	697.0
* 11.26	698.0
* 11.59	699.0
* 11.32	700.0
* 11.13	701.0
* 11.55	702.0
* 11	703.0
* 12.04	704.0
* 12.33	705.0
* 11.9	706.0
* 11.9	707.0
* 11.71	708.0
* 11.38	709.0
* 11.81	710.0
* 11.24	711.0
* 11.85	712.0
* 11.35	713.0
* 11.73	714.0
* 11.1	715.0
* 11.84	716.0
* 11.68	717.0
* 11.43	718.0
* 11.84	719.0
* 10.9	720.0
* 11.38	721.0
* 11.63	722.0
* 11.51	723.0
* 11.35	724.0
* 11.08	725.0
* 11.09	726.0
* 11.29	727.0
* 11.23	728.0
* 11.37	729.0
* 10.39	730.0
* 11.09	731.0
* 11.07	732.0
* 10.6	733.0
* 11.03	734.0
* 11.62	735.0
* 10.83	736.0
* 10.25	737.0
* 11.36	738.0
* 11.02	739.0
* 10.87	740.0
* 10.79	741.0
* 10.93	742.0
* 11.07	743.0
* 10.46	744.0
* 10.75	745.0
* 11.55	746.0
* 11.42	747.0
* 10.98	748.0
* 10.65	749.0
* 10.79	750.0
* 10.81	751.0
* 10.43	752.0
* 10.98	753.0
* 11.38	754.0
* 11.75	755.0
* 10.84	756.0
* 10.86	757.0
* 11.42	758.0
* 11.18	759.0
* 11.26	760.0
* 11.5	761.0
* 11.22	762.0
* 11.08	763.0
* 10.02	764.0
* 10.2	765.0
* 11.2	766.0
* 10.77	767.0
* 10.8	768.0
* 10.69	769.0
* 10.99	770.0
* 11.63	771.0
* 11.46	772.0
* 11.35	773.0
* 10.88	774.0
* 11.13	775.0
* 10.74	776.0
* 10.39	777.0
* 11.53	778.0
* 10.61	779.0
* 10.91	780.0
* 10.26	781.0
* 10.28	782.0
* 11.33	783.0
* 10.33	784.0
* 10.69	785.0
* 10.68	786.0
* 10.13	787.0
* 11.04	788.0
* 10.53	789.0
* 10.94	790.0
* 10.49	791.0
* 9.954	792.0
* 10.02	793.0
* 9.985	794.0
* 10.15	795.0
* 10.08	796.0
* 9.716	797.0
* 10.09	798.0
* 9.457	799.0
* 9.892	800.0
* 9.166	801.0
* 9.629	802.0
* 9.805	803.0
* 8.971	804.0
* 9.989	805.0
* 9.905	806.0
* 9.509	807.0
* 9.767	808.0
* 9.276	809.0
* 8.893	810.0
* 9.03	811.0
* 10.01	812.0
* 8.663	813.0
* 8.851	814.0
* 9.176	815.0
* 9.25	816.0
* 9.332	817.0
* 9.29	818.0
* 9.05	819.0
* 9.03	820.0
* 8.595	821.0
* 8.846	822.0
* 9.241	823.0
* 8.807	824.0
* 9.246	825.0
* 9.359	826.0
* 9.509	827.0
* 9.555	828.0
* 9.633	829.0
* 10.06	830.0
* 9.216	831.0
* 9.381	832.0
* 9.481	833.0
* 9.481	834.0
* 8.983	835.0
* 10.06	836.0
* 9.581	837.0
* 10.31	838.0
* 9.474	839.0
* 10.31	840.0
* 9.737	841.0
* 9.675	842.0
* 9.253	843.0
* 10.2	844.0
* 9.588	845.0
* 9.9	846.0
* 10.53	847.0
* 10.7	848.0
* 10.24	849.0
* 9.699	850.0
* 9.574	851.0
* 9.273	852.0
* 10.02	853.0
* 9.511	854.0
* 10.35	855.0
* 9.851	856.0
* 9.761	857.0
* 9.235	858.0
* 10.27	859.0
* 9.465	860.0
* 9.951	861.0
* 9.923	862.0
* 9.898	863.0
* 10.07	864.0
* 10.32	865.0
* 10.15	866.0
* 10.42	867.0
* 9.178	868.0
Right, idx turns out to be 11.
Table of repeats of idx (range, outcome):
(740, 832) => 10.3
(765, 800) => 10.6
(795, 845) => 9.47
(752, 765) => 11.1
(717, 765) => 11.1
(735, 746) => 10.9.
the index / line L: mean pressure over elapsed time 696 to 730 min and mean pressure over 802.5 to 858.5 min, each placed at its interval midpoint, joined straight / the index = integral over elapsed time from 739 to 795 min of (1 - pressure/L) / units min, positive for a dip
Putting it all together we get -1.44 min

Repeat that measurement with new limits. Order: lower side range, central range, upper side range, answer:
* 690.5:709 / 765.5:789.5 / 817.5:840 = -1.4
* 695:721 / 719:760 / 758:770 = 0.5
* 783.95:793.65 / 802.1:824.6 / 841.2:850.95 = 2.2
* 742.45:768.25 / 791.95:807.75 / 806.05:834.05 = 0.1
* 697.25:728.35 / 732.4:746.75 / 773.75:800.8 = 0.2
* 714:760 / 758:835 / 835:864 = 2.9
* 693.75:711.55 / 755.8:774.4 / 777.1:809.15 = -0.7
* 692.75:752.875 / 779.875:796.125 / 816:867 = -0.1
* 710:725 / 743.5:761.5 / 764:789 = 0.0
